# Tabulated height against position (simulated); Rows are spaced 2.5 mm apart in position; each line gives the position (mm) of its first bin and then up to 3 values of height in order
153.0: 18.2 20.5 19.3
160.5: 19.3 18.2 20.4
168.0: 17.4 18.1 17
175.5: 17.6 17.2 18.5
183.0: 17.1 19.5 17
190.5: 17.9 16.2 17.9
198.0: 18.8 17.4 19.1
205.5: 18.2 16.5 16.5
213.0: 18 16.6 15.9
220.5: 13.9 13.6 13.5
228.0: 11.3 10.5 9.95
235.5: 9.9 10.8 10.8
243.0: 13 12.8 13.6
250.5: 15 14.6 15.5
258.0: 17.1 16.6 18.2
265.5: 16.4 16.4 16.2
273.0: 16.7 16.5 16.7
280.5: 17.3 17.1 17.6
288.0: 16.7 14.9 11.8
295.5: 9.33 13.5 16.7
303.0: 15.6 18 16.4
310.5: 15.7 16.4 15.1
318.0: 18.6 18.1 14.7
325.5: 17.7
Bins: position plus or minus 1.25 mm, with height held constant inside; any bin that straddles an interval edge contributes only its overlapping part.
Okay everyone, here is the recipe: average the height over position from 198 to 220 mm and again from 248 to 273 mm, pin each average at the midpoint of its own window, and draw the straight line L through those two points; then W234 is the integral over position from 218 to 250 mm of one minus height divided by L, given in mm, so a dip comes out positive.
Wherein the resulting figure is 8.63 mm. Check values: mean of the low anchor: 17.2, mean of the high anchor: 16.1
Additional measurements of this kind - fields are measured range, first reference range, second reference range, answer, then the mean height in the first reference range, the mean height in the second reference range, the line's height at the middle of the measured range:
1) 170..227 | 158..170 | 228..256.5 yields -3.8 mm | 18.8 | 12.3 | 16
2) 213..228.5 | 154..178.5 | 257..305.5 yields 2.4 mm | 18.5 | 15.9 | 17.3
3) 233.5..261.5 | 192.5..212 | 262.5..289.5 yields 6.0 mm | 17.6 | 16.8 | 17.1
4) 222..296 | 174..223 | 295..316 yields 8.1 mm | 17.3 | 15.4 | 16.2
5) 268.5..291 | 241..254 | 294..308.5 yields -3.7 mm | 13.6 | 14.8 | 14.3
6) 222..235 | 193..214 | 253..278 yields 4.2 mm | 17.7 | 16.5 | 17.2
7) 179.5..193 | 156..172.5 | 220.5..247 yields -1.0 mm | 18.8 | 11.7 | 16.6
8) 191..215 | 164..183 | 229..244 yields -5.0 mm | 18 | 10.8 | 14.6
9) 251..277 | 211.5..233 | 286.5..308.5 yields -3.6 mm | 13.9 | 14.7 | 14.4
